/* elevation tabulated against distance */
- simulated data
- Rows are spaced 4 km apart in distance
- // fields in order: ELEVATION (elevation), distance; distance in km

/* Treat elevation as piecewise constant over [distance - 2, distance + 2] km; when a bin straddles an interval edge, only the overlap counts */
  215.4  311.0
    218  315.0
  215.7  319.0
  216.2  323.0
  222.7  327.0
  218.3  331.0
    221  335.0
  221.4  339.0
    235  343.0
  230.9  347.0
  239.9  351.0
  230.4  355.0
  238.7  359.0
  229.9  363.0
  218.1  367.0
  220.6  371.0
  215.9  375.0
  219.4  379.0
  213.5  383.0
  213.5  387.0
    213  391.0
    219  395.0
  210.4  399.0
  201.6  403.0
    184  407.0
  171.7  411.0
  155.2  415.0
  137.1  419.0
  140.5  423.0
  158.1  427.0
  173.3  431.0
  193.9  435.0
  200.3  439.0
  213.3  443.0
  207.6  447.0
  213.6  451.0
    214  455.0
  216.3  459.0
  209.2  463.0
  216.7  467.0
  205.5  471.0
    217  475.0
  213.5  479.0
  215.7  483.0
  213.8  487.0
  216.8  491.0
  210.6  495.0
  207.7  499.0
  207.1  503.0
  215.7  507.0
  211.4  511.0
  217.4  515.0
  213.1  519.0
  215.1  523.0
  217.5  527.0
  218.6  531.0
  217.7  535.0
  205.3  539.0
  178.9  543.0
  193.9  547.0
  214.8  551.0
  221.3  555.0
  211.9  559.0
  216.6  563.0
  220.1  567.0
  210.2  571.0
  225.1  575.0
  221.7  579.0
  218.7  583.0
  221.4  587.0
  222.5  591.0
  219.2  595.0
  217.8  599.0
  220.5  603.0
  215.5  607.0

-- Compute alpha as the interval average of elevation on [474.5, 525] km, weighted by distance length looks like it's 213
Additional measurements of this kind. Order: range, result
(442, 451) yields 211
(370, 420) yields 199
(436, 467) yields 210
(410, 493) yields 196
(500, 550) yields 209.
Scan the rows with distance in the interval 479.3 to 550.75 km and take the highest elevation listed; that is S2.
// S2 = 218.6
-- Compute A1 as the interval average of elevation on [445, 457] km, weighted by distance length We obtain 212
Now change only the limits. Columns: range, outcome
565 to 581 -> 219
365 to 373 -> 219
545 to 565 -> 212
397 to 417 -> 185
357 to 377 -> 225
